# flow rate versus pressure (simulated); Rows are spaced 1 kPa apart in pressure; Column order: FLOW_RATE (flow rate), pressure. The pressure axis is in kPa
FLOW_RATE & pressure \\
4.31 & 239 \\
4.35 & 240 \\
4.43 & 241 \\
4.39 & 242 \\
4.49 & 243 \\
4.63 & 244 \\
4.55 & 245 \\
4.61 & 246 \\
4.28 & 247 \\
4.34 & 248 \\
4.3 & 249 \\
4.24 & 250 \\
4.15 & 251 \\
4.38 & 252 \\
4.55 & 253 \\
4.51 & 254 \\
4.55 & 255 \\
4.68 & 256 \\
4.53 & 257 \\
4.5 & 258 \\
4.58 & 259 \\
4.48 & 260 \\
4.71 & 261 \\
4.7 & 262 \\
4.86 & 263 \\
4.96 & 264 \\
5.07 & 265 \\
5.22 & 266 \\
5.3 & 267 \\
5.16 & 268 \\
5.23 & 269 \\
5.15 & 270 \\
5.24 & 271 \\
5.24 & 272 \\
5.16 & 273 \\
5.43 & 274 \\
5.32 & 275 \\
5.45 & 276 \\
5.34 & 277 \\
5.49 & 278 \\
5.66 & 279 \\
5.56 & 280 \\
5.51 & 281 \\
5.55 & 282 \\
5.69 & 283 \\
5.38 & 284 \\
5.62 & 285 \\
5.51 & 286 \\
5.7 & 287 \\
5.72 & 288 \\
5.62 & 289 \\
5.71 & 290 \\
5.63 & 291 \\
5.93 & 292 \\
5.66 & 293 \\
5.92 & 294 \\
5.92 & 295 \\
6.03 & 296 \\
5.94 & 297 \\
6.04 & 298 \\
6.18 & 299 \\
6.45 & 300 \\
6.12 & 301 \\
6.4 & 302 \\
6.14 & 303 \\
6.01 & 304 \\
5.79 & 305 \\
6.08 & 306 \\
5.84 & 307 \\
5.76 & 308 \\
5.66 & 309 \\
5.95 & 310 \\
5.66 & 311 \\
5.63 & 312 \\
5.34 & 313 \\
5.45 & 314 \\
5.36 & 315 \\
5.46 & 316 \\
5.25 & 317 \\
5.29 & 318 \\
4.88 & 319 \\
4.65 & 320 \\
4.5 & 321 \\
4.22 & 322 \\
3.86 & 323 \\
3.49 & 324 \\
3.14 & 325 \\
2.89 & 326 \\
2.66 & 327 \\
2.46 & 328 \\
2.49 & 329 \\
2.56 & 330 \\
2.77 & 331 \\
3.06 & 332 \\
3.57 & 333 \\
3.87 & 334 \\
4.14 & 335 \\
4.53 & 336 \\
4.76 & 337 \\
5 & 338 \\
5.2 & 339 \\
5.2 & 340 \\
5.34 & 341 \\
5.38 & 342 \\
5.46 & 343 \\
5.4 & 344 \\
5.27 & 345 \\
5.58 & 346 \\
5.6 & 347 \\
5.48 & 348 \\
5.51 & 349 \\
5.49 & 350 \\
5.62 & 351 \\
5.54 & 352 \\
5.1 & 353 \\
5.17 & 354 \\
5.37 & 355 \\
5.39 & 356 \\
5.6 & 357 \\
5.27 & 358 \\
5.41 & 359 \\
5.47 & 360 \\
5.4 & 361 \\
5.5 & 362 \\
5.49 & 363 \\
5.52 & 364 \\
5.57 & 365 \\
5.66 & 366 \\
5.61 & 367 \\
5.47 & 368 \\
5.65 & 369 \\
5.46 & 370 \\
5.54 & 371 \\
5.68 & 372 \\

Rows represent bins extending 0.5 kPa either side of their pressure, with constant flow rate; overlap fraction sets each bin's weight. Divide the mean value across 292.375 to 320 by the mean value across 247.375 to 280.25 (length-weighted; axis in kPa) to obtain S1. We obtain 1.2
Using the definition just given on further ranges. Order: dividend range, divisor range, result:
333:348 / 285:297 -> 0.87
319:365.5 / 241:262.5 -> 1.04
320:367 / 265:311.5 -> 0.83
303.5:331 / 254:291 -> 0.89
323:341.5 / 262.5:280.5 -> 0.71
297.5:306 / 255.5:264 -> 1.32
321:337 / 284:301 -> 0.58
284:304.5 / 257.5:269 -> 1.21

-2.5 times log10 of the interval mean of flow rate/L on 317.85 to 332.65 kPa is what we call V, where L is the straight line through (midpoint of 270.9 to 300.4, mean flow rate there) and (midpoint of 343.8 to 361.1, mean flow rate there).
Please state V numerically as 0.50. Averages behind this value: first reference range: 5.66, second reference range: 5.43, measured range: 3.49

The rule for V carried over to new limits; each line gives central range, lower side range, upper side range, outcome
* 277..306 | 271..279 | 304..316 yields -0.06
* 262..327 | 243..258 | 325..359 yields -0.18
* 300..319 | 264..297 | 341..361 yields -0.05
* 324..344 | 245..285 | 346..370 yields 0.33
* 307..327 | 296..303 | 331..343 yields 0.13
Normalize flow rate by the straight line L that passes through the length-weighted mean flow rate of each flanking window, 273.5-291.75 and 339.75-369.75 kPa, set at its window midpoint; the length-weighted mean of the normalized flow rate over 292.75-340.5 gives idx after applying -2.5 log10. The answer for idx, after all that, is 0.13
